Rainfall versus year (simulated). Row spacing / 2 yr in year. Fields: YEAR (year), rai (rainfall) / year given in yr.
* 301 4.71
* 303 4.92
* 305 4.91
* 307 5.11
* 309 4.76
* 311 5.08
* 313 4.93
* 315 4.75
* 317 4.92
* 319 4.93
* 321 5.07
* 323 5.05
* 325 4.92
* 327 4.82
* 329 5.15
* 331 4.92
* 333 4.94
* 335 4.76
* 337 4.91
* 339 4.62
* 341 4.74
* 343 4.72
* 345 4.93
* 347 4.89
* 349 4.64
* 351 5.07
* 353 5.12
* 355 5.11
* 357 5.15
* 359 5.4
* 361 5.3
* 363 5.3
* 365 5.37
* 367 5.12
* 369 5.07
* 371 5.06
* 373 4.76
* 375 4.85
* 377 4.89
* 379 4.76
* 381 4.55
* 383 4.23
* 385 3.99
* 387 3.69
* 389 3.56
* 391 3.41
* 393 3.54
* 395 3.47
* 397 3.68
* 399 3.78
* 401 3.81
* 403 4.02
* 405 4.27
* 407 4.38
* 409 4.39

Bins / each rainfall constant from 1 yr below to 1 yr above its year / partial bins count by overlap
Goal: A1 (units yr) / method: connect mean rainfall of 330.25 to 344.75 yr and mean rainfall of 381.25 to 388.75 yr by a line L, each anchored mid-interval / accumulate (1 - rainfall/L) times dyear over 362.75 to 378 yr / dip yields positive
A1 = -2.9 yr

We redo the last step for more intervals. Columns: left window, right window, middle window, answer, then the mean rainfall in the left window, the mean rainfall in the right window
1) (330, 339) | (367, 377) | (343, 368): -1.0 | 4.85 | 4.95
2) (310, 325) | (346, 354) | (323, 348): 0.4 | 4.96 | 4.93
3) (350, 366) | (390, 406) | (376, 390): 0.2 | 5.23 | 3.75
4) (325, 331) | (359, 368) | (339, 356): 0.8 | 4.96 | 5.29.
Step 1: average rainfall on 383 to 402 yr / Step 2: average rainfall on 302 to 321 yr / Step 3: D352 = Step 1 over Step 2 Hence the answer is 0.7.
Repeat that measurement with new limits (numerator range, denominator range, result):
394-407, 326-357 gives 0.79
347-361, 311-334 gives 1.03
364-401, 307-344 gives 0.88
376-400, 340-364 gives 0.79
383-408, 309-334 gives 0.77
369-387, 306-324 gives 0.93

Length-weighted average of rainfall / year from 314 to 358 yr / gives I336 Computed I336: 4.92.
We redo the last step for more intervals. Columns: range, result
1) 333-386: 4.9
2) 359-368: 5.29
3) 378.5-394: 3.94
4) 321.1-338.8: 4.93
